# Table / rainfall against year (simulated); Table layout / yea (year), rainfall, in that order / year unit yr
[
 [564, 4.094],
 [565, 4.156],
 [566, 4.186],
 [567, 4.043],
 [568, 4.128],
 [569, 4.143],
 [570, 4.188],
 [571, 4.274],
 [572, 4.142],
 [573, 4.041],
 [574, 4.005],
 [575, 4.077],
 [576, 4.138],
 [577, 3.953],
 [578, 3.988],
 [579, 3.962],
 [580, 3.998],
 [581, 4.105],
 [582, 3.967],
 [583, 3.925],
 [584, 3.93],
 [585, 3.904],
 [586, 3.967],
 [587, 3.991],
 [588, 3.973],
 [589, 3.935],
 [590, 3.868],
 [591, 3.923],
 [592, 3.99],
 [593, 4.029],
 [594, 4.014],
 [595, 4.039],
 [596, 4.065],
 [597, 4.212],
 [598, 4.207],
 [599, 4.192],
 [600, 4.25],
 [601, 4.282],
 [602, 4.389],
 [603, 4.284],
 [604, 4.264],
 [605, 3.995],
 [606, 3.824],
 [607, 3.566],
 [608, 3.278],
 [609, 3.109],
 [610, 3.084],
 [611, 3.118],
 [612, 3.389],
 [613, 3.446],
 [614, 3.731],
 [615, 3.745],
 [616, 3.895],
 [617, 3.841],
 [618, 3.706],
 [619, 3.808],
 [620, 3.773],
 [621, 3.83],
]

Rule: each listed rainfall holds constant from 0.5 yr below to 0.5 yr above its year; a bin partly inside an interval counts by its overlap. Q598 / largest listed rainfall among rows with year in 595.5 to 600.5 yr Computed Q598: 4.25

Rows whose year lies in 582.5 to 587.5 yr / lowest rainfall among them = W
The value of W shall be 3.904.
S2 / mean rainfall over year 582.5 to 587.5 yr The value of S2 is 3.94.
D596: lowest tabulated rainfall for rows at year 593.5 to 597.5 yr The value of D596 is 4.014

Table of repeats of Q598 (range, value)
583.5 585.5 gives 3.93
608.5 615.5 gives 3.745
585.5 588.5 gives 3.991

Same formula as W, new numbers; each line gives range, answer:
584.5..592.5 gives 3.868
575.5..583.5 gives 3.925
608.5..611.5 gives 3.084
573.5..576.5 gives 4.005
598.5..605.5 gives 3.995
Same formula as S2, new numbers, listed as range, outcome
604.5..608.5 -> 3.67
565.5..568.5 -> 4.12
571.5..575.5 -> 4.07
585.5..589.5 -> 3.97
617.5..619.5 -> 3.76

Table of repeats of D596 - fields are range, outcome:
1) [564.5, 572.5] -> 4.043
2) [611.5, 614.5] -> 3.389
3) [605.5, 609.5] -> 3.109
